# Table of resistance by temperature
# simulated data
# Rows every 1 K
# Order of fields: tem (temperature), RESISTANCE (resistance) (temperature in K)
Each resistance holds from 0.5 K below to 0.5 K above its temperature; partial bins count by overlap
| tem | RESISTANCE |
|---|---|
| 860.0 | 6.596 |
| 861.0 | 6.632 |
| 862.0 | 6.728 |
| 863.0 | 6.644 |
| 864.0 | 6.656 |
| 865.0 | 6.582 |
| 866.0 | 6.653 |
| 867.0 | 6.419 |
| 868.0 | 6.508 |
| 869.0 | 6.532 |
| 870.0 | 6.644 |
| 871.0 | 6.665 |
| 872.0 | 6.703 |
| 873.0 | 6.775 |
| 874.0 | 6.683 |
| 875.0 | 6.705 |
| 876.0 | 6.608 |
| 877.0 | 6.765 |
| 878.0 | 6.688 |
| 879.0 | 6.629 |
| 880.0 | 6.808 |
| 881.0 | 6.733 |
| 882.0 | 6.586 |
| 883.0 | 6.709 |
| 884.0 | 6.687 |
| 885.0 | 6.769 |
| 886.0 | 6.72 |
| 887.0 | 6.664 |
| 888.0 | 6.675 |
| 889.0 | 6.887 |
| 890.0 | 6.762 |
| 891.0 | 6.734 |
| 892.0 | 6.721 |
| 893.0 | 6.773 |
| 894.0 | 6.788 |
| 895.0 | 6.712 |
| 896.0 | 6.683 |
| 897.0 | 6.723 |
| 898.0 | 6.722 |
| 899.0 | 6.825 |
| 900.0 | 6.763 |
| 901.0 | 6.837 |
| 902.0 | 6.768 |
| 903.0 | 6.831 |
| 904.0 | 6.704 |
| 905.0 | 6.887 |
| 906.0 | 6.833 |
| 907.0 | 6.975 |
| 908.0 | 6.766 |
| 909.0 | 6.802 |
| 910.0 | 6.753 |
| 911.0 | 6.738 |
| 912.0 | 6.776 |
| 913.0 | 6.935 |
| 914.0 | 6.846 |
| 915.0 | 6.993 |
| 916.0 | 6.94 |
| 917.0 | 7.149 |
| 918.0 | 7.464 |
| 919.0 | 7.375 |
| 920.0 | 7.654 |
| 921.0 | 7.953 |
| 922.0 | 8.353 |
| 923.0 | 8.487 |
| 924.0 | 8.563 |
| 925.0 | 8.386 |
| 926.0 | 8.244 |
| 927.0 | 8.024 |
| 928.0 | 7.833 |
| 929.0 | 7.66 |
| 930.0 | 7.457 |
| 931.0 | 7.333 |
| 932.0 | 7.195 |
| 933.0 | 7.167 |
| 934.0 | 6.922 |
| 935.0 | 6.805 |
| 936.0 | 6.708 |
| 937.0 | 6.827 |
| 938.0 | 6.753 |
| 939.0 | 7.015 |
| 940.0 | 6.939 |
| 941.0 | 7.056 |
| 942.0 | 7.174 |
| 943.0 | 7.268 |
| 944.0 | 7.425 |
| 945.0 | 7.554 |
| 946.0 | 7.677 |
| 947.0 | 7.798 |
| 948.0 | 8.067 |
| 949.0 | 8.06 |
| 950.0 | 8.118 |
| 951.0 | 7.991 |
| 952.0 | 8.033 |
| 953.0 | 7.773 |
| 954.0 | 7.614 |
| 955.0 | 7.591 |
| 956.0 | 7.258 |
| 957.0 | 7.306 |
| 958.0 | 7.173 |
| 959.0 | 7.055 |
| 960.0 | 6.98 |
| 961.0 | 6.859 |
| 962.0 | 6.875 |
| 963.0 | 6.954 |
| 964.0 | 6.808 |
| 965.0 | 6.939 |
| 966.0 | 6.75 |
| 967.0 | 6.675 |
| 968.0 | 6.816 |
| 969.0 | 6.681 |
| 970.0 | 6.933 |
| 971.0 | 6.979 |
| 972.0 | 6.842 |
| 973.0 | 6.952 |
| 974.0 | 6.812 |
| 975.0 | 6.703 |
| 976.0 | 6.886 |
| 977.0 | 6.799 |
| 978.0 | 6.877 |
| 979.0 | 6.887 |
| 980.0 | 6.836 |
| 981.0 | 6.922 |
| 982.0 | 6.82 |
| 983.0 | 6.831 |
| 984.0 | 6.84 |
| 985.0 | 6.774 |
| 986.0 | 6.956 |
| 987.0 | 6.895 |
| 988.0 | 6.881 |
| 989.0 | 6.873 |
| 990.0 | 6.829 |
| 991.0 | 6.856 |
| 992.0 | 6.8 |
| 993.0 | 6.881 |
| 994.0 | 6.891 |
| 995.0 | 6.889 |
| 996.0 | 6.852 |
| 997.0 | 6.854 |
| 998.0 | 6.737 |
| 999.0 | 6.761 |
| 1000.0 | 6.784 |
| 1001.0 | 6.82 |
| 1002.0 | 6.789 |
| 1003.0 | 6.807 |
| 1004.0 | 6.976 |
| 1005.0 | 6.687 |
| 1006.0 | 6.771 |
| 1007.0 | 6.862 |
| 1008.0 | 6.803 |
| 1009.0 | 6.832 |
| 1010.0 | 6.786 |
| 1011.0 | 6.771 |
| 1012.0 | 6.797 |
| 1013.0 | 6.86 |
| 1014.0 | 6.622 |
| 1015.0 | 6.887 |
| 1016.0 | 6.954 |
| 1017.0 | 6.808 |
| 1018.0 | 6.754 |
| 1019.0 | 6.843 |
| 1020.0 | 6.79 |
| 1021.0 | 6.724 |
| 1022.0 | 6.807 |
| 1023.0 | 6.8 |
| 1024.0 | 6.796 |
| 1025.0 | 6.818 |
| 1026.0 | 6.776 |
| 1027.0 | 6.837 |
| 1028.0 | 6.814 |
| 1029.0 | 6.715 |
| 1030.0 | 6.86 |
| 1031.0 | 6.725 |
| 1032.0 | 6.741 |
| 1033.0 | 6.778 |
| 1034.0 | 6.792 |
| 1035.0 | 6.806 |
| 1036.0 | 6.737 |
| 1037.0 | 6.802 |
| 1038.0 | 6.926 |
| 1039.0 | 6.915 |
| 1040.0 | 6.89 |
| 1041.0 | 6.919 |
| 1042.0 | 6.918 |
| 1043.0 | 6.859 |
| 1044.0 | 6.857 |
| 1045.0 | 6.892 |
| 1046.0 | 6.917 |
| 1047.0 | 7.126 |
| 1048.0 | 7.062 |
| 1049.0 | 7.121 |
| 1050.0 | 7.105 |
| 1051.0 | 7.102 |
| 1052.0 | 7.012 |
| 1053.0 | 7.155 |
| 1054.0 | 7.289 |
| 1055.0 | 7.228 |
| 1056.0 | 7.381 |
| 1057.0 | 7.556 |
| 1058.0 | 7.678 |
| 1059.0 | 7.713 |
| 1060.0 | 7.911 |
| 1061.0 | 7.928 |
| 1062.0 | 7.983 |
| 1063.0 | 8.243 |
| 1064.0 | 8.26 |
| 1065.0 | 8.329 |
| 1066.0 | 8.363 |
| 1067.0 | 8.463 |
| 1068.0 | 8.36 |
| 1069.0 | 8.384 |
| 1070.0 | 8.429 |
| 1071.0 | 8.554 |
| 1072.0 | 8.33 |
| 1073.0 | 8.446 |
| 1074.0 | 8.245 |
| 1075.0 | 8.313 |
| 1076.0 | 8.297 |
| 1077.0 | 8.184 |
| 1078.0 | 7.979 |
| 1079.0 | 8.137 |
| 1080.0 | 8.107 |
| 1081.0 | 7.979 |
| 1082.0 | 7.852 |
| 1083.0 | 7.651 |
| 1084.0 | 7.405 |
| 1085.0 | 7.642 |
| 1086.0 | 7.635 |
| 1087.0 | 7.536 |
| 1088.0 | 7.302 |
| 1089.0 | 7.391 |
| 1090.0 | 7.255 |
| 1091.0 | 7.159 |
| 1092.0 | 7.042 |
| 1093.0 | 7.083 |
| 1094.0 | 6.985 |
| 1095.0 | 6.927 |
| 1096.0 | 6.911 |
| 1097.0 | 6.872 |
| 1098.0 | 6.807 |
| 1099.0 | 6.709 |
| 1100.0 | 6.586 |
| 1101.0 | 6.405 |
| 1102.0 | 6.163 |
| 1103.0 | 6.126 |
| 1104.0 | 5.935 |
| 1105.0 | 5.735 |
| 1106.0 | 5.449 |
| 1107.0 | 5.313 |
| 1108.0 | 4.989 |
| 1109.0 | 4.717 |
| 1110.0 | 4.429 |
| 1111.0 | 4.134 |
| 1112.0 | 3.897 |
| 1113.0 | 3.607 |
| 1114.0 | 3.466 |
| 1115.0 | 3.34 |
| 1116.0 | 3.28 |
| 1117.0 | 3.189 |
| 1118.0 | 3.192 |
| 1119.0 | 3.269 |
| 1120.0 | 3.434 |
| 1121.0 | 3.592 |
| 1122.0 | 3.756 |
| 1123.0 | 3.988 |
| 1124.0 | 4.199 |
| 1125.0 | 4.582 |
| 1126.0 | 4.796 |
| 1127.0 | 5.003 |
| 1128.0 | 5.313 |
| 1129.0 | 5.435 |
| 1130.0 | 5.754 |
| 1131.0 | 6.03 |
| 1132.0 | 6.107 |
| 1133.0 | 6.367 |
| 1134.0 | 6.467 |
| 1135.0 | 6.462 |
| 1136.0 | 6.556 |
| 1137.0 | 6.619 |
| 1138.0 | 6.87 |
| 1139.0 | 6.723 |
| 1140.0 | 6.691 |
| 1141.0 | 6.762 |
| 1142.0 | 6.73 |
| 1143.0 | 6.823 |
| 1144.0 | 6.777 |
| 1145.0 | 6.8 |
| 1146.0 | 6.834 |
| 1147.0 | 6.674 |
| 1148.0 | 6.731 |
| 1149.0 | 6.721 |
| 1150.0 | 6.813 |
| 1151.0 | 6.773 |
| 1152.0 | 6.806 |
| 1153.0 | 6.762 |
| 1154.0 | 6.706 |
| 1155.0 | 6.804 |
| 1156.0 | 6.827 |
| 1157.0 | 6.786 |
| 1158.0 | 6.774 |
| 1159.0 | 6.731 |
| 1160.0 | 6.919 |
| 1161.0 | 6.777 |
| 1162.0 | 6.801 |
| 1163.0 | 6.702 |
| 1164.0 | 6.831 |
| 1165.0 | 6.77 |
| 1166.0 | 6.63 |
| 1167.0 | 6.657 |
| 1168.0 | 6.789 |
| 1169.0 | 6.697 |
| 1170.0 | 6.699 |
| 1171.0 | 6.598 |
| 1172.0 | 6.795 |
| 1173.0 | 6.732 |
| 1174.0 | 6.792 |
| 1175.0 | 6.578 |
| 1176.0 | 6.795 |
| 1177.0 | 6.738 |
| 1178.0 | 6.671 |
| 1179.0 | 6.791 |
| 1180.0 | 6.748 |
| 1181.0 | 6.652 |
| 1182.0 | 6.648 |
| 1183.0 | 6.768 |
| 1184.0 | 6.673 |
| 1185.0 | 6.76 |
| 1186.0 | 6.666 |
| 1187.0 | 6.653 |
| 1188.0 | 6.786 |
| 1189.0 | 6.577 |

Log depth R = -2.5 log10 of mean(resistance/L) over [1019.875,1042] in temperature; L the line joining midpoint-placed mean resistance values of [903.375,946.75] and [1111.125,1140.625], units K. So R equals -0.13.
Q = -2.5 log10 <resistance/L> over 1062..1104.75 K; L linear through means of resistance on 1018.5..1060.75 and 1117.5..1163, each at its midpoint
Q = -0.15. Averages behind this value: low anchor 6.99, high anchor 6.02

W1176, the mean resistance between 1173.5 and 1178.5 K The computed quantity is 6.71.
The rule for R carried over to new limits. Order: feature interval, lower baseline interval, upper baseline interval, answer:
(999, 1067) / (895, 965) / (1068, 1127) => -0.07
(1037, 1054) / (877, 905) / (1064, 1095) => 0.10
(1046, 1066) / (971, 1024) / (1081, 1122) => -0.21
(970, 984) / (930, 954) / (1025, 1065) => 0.07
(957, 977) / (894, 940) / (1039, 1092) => 0.07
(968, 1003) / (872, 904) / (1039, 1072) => 0.06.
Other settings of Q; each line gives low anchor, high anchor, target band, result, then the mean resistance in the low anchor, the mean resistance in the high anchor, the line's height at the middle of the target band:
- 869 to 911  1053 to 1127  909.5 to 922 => -0.07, 6.74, 6.54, 6.71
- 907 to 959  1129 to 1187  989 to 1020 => 0.06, 7.42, 6.67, 7.18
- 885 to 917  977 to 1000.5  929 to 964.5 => -0.07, 6.8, 6.85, 6.82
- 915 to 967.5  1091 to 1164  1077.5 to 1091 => -0.23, 7.42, 5.84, 6.2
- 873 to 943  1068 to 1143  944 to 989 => -0.05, 7.03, 6.22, 6.79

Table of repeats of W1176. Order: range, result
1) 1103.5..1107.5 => 5.61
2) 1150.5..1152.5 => 6.79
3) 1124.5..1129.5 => 5.03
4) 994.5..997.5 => 6.86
